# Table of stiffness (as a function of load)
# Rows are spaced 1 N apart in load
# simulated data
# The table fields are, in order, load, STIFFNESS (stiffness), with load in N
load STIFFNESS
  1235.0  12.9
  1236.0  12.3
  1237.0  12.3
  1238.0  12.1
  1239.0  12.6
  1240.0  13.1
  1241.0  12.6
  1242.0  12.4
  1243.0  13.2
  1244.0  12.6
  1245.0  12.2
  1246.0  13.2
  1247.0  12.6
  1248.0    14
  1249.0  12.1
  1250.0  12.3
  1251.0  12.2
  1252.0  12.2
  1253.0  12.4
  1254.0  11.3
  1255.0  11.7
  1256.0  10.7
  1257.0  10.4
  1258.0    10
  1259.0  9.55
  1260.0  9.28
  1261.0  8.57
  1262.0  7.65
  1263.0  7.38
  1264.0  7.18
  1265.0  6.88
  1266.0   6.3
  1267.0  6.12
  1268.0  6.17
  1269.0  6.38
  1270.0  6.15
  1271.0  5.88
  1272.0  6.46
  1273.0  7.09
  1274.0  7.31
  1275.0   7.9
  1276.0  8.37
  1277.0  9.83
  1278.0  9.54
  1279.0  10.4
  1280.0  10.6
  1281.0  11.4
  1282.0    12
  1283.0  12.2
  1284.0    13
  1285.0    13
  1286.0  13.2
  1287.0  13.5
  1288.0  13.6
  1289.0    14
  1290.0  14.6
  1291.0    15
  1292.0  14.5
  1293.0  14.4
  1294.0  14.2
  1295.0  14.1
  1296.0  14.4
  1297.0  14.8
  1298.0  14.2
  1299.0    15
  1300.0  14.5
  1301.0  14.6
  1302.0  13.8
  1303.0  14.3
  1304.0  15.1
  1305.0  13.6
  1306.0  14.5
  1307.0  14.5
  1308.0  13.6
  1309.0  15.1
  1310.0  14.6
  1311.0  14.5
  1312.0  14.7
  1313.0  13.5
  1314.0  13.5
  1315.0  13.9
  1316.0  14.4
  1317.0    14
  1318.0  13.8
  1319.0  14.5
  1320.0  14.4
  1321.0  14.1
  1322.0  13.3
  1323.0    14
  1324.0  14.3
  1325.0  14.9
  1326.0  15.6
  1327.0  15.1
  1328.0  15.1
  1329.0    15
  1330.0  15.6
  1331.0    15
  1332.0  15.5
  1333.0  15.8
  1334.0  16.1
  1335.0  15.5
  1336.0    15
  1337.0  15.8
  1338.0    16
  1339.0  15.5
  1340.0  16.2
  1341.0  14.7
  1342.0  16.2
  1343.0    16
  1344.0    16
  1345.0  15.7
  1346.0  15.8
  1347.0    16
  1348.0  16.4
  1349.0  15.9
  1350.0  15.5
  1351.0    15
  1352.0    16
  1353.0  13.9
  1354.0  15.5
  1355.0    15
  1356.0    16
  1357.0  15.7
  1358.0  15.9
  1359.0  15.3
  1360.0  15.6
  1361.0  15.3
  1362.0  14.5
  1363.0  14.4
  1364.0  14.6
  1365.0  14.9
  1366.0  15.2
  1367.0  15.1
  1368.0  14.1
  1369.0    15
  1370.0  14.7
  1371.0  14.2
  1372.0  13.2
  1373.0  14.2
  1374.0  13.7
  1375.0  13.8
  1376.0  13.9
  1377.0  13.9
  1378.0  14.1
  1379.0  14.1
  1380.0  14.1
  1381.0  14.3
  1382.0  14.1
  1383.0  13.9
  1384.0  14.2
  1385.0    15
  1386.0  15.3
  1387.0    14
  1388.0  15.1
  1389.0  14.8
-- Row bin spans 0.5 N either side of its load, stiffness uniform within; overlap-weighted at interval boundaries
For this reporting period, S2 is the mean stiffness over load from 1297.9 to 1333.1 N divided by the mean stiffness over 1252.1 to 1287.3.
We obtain 1.55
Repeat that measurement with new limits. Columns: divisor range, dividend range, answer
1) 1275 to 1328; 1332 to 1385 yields 1.10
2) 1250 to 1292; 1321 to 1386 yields 1.50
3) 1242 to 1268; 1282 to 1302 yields 1.34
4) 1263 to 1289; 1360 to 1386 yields 1.55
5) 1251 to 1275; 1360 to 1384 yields 1.69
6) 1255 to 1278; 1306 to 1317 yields 1.80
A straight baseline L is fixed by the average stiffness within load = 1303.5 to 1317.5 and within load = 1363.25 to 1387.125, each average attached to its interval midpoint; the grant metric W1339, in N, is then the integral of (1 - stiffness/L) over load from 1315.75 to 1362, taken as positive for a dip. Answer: -3.15 N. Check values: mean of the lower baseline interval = 14.2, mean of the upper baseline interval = 14.3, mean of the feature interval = 15.3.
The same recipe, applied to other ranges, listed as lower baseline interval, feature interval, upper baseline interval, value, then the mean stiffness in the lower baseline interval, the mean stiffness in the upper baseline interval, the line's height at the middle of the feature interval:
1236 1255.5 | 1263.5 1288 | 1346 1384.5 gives 7.4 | 12.5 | 14.8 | 13.1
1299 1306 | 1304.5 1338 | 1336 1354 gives 0.7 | 14.4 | 15.7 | 14.9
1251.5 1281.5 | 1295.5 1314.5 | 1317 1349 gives -2.9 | 8.7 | 15.2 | 12.5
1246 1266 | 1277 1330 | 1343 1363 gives -4.0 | 10.4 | 15.5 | 12.9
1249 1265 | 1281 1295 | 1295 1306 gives -0.4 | 10.1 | 14.4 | 13.2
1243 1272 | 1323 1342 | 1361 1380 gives -3.8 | 9.77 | 14.3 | 12.8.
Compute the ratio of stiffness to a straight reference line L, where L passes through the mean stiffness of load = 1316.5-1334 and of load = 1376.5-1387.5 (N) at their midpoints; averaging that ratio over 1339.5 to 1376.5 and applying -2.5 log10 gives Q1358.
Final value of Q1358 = -0.05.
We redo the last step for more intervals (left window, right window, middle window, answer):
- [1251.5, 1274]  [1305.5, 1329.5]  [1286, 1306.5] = -0.19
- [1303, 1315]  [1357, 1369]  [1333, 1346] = -0.07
